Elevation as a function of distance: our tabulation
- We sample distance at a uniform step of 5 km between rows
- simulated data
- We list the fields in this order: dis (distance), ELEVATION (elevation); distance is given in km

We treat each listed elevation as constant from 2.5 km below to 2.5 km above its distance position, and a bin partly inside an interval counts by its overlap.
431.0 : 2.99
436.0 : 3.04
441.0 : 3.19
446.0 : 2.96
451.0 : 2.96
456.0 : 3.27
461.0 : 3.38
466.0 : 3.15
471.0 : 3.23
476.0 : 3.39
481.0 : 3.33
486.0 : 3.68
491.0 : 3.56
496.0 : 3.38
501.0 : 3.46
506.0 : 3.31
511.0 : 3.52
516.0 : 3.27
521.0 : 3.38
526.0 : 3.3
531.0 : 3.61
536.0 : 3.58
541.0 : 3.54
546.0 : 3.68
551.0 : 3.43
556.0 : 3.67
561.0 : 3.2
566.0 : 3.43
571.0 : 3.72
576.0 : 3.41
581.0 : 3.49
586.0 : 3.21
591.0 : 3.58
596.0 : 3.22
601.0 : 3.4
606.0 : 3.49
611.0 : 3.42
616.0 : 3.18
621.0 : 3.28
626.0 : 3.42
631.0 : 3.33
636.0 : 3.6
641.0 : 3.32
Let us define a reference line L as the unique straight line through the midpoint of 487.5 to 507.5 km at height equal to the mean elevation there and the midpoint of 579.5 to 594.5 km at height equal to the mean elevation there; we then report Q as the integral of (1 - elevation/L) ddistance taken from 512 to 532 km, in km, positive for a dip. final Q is 0.3 km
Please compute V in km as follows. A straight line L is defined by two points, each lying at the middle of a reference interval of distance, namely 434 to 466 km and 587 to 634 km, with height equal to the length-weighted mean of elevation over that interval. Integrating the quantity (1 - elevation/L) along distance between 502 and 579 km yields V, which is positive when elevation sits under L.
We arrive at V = -4.8 km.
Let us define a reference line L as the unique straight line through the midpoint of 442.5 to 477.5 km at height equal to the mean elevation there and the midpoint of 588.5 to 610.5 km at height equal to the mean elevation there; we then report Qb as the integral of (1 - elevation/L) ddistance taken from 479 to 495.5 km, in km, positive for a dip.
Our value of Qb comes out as -1.4 km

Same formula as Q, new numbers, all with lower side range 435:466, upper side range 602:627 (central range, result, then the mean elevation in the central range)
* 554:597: -1.8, 3.44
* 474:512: -3.0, 3.45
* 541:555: -1.3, 3.56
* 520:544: -1.8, 3.49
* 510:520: -0.5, 3.37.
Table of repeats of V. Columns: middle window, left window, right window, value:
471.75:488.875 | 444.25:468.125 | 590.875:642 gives -1.40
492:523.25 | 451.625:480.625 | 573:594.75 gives -0.71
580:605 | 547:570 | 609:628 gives 0.03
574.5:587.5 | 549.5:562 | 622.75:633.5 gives 0.19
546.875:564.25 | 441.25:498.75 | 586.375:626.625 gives -0.62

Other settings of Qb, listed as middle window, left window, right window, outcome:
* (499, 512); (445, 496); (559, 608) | -0.31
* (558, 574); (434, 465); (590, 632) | -0.76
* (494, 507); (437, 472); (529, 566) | -0.21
